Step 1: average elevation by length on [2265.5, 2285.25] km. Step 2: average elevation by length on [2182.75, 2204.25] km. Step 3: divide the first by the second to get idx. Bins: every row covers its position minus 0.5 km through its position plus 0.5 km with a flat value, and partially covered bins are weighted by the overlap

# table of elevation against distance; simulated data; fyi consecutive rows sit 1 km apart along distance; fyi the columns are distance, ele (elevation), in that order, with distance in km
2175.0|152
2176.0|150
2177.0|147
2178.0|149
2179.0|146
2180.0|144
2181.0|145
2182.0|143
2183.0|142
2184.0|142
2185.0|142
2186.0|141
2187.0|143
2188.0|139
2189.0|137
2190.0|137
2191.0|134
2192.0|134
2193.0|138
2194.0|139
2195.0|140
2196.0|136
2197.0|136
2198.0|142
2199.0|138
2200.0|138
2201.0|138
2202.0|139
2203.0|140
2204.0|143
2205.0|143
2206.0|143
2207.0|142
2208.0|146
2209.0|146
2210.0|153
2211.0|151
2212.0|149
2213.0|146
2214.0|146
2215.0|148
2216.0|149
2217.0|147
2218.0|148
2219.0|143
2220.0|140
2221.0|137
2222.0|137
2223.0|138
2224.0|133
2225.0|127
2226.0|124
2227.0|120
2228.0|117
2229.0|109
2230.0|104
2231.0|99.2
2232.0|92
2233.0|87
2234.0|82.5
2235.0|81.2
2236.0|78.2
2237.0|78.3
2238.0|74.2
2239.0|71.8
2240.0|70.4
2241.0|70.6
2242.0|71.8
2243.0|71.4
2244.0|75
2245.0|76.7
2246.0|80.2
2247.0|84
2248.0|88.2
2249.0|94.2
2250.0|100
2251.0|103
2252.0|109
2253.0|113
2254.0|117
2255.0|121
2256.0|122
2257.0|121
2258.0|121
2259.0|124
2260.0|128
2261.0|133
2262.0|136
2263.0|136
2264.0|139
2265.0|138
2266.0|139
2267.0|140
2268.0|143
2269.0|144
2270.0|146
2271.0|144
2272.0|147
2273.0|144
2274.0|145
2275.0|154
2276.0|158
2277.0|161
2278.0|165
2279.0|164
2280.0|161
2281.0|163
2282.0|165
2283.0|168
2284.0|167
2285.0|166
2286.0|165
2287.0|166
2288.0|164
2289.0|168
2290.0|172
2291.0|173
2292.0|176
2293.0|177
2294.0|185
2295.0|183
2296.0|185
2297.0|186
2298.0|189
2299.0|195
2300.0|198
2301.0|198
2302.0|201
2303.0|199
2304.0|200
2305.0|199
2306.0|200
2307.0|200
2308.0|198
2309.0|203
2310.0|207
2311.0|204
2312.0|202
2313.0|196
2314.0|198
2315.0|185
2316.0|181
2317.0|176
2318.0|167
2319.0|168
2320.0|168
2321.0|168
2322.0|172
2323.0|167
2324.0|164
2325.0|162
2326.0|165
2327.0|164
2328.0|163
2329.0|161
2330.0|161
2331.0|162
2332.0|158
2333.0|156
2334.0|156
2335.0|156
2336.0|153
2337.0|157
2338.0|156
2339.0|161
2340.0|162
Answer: 1.1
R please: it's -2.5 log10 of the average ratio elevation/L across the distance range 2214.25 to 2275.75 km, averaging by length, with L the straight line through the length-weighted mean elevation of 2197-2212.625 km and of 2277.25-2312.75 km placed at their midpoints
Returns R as 0.36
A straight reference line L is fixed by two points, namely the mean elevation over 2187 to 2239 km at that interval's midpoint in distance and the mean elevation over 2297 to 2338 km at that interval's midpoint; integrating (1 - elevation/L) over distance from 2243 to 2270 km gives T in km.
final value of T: 6.2 km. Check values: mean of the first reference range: 129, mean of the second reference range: 179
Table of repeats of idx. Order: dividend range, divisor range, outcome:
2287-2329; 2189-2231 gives 1.33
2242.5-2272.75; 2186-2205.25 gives 0.85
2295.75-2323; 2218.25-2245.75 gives 1.89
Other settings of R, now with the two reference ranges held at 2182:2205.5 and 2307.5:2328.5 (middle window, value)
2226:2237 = 0.48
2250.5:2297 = 0.11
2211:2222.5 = 0.01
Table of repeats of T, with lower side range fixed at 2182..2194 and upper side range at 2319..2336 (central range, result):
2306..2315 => -2.3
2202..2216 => -0.3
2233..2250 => 7.9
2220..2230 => 1.3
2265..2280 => 0.4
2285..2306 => -3.6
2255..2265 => 1.5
